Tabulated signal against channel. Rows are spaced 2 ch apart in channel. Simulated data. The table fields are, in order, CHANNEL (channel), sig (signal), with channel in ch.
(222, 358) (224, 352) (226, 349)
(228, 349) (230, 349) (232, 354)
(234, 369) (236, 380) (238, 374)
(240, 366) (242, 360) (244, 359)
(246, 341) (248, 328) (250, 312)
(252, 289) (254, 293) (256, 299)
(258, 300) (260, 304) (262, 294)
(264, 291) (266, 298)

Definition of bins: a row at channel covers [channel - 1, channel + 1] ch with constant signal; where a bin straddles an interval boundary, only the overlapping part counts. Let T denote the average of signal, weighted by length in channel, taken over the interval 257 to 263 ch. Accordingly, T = 299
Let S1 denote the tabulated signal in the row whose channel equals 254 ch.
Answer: 293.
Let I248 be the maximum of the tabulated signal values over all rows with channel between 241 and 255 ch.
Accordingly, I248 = 360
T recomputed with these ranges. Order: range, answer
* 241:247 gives 353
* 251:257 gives 294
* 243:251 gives 335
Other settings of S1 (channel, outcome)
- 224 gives 352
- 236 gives 380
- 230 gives 349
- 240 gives 366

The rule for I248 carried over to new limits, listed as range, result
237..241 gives 374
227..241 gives 380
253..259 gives 300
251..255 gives 293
